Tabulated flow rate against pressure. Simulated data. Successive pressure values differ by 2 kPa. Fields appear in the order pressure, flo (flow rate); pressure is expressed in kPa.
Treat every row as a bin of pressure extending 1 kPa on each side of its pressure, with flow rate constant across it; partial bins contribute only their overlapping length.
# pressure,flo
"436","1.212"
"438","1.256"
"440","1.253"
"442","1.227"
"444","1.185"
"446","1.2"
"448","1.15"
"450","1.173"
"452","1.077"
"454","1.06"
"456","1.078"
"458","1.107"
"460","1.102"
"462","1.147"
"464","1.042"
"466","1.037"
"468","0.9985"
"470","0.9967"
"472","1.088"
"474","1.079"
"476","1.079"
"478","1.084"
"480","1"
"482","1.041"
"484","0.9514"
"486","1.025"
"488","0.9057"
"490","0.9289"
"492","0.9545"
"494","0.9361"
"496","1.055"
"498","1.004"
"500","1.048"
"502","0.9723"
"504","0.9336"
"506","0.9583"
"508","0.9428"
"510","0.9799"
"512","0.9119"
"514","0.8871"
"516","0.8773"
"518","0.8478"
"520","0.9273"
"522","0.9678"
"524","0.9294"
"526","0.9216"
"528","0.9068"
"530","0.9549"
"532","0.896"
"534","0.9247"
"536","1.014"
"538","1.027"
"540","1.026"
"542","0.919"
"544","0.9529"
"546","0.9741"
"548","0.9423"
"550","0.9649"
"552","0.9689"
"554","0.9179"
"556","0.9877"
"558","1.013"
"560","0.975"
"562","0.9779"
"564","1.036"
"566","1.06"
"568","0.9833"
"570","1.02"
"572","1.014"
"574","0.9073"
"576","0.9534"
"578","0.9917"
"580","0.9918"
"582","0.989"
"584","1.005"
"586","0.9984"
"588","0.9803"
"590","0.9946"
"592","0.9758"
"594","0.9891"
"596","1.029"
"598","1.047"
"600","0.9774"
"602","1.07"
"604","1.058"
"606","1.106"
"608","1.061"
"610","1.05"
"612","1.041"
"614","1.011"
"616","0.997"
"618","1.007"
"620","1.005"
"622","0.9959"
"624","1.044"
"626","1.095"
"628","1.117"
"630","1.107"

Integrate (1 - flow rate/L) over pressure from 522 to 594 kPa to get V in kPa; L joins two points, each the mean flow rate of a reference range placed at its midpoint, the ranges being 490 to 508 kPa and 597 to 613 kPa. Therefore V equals 3.1 kPa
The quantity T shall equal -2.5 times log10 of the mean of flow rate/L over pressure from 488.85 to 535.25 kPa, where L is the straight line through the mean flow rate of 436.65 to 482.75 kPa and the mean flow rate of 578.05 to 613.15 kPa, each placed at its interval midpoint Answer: 0.14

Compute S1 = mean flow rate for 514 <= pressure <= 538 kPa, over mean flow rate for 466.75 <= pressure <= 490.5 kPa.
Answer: 0.9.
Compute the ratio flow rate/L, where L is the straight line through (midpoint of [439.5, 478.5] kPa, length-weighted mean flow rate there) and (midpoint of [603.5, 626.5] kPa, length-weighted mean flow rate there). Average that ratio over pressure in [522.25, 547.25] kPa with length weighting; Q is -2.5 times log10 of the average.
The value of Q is 0.13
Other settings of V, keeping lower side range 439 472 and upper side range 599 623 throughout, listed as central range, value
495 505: 0.8 kPa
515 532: 2.6 kPa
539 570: 2.3 kPa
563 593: 1.6 kPa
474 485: 0.7 kPa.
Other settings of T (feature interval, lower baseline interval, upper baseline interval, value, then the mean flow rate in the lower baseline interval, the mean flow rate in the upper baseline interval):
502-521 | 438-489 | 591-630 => 0.16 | 1.09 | 1.04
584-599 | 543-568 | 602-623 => 0.01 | 0.981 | 1.03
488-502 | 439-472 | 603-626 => 0.12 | 1.11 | 1.04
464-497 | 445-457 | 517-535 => 0.03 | 1.12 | 0.92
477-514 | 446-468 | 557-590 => 0.09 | 1.1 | 0.994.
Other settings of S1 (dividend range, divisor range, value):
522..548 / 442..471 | 0.87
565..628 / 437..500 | 0.95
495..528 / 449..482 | 0.88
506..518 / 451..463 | 0.84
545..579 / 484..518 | 1.03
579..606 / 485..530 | 1.07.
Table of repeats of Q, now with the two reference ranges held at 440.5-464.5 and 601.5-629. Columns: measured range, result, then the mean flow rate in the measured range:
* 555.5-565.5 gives 0.08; 1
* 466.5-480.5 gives 0.07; 1.05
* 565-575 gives 0.08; 0.997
